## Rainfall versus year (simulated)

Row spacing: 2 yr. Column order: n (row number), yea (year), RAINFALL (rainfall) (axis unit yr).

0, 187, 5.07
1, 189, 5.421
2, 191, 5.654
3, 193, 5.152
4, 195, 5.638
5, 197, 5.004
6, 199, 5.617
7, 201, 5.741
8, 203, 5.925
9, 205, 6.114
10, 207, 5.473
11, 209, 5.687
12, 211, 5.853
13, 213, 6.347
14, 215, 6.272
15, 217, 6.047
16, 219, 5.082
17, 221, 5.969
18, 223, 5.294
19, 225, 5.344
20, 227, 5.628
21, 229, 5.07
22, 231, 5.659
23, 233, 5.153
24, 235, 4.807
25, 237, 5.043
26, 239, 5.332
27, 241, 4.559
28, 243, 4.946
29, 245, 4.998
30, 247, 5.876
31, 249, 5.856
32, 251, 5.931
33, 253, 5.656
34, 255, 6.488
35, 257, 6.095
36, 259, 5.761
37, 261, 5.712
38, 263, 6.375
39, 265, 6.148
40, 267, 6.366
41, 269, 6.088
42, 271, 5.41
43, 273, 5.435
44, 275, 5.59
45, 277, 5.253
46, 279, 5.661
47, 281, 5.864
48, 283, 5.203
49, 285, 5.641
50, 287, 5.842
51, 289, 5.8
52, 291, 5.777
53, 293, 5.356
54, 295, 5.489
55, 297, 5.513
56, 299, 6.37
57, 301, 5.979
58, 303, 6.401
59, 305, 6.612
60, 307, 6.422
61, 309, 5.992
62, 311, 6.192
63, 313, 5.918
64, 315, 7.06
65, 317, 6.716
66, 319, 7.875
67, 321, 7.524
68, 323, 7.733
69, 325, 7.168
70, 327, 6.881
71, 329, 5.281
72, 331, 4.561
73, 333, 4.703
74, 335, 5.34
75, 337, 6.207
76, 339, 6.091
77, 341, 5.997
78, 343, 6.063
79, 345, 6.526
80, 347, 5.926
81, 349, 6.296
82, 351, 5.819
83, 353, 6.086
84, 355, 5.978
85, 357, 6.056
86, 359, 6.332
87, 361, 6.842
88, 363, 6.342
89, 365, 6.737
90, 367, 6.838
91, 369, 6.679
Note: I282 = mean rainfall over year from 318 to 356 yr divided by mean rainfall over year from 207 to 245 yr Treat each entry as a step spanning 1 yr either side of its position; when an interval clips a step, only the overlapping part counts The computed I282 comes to 1.1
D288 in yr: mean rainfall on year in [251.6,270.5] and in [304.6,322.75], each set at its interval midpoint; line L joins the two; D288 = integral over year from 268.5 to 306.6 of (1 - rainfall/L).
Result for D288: 3.86 yr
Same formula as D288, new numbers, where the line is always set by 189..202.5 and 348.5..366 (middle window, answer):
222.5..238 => 1.1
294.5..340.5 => -1.4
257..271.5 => -0.5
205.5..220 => -0.7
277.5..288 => 0.5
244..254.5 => 0.1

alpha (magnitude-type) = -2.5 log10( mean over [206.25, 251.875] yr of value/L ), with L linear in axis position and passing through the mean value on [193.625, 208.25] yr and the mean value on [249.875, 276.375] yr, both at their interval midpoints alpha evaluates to 0.05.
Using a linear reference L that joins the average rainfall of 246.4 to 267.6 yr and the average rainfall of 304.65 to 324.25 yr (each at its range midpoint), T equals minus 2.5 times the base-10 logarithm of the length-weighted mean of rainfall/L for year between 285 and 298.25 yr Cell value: 0.15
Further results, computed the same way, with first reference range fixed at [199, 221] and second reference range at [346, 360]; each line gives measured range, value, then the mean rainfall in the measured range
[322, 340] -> 0.01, 6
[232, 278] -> 0.06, 5.6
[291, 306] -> 0.01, 5.95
